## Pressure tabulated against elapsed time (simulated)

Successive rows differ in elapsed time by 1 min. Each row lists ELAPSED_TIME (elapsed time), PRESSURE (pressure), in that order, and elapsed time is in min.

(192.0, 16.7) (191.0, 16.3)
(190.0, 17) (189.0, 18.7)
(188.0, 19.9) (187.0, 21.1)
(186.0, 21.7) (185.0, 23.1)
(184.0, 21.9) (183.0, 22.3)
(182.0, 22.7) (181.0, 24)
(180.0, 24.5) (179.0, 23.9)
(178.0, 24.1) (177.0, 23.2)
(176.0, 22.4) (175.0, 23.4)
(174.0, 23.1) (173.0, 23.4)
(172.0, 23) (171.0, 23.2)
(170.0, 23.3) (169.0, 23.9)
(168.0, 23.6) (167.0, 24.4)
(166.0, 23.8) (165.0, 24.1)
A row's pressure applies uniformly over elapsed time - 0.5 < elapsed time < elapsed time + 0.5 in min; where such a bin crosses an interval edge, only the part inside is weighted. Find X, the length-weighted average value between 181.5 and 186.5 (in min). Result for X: 22.3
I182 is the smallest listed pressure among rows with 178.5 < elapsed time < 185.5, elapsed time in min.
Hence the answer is 21.9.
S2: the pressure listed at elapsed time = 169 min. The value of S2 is 23.9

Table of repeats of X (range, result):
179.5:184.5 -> 23.1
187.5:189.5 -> 19.3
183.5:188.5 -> 21.5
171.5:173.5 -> 23.2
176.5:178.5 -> 23.6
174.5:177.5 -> 23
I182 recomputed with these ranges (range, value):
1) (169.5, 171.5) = 23.2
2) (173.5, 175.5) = 23.1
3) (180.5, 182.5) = 22.7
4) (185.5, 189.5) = 18.7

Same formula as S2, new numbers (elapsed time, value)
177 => 23.2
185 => 23.1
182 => 22.7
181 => 24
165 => 24.1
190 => 17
